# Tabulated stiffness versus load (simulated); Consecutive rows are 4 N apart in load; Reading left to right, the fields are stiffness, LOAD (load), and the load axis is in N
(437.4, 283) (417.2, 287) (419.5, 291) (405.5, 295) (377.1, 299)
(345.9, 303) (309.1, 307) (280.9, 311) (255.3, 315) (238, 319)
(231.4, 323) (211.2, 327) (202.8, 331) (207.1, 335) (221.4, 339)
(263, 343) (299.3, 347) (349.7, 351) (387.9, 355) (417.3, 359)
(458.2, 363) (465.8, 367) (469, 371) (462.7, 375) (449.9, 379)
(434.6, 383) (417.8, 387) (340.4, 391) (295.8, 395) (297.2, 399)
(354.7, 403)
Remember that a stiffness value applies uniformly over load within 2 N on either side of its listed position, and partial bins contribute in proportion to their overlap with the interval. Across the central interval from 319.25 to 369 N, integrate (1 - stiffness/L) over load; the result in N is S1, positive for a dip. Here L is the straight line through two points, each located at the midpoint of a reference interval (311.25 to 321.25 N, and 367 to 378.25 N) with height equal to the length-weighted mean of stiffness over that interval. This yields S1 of 7.8 N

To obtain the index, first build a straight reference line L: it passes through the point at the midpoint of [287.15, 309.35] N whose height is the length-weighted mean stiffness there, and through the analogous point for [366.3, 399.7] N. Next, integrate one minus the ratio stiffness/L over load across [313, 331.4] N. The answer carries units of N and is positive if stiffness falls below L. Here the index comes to 7.3 N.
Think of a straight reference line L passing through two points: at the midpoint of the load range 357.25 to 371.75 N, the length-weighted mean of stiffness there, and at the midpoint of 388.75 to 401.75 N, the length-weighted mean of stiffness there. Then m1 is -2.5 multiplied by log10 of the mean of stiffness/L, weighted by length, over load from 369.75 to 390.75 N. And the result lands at -0.15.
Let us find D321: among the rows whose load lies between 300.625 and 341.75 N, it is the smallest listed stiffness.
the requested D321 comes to 202.8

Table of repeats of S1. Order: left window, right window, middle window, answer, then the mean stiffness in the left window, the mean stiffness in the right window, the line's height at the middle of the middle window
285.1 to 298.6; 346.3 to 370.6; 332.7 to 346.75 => 5.8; 410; 406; 407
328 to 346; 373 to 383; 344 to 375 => -4.8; 227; 452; 350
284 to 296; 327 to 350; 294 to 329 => 5.2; 417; 241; 339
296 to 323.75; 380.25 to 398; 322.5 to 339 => 5.4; 298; 371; 317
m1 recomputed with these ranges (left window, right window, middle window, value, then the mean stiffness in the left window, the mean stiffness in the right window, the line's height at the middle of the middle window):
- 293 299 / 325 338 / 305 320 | 0.13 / 396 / 208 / 309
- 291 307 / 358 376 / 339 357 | 0.35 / 373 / 456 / 433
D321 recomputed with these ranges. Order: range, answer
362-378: 458.2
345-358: 299.3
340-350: 263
